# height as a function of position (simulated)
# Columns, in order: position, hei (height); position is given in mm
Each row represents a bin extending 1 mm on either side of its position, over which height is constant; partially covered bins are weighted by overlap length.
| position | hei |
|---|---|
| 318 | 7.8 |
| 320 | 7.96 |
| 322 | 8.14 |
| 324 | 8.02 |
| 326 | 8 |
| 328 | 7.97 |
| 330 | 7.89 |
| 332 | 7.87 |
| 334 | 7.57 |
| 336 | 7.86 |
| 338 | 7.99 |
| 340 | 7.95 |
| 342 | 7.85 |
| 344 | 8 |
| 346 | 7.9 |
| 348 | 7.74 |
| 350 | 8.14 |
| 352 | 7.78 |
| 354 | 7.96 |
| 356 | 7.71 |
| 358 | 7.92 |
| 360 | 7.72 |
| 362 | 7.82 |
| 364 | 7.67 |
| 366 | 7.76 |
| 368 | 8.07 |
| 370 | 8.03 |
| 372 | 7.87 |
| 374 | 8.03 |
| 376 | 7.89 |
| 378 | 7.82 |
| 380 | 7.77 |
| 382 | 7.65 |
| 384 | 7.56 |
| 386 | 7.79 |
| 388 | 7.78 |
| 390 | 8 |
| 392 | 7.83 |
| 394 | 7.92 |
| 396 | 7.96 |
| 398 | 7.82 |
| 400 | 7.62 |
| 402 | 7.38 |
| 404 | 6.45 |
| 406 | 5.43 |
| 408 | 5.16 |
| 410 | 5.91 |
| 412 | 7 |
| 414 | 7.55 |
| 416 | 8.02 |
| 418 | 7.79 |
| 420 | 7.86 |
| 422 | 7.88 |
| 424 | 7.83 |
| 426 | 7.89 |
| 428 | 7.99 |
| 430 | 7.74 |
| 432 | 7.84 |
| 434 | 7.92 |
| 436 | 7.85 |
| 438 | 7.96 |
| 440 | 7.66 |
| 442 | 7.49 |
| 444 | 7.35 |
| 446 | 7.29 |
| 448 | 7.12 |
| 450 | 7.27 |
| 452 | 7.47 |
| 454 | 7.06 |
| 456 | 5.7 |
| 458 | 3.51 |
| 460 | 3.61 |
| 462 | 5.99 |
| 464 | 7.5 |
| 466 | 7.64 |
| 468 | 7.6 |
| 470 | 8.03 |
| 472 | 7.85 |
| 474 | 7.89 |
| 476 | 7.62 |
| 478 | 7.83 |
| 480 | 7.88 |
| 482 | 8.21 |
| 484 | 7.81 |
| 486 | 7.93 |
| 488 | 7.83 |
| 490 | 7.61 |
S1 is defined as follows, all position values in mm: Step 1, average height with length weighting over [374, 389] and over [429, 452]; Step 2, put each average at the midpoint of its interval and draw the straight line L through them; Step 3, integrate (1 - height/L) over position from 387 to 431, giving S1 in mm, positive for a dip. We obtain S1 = 1.6 mm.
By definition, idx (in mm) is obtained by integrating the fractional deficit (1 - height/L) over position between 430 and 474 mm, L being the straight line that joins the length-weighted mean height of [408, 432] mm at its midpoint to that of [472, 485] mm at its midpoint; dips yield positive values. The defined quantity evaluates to 3.6 mm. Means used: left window 7.5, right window 7.87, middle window 7.07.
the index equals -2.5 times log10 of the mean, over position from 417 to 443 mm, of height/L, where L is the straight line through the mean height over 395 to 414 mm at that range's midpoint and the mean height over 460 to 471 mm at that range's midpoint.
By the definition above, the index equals -0.139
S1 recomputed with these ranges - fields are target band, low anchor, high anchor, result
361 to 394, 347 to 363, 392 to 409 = -1.8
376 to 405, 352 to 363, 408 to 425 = -0.5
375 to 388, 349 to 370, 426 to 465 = -0.2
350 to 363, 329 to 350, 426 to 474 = -0.1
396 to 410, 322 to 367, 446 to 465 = 0.6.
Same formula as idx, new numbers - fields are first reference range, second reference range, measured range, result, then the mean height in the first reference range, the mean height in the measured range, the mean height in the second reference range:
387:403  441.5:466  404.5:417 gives 1.5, 7.79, 6.51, 6.47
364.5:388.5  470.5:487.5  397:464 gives 6.9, 7.83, 7.05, 7.88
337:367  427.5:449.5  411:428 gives -0.1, 7.86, 7.74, 7.64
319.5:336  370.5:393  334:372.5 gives 0.0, 7.92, 7.87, 7.82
